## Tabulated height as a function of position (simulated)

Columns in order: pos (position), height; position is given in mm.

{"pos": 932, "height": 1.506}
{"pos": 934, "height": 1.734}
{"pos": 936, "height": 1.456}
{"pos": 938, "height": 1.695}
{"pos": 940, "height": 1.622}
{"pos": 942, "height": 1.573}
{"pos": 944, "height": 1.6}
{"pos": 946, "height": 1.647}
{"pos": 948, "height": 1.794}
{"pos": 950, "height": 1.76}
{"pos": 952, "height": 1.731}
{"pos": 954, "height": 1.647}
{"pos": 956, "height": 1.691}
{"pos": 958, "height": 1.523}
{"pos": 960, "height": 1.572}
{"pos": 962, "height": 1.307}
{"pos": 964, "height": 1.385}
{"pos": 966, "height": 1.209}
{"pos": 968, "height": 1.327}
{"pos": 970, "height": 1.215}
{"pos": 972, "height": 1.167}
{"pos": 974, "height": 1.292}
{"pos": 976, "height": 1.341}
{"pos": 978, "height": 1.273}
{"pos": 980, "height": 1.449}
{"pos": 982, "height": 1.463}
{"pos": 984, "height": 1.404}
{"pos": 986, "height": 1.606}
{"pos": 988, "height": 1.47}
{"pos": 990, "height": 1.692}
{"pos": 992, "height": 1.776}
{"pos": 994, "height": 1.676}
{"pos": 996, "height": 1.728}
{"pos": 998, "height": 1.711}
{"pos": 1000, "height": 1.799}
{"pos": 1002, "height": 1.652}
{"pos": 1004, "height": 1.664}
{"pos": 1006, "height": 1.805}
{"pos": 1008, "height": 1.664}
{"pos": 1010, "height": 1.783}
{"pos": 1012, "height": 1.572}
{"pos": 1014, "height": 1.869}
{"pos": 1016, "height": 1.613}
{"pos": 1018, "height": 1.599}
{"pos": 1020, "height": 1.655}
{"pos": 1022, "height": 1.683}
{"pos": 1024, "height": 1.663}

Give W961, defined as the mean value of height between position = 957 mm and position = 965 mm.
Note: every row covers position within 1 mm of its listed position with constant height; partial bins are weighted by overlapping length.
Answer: 1.45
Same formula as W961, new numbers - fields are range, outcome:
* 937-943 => 1.63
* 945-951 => 1.73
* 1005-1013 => 1.71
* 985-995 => 1.64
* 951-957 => 1.69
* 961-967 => 1.3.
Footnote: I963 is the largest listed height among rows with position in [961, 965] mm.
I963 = 1.385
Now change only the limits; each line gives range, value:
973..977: 1.341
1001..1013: 1.805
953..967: 1.691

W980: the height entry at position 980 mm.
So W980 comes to 1.449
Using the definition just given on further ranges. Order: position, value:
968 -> 1.327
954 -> 1.647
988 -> 1.47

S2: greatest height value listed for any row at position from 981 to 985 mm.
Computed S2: 1.463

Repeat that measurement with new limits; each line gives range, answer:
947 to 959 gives 1.794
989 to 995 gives 1.776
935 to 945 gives 1.695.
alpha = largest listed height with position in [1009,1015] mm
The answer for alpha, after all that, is 1.869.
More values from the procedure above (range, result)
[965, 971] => 1.327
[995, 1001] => 1.799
